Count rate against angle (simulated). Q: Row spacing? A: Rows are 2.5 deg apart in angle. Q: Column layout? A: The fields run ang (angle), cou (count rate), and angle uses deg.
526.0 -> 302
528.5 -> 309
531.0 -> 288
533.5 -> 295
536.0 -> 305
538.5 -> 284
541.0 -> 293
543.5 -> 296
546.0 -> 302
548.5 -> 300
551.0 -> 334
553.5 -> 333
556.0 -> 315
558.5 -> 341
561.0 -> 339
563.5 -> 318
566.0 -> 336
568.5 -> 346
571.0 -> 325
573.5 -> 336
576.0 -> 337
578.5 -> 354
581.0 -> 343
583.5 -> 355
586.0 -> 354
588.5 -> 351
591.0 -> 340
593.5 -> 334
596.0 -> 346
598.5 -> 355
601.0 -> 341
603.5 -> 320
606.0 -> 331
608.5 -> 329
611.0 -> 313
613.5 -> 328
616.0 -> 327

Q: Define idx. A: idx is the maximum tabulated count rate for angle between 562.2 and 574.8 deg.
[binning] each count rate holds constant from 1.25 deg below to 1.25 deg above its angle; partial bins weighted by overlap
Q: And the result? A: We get 346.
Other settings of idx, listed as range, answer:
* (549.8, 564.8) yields 341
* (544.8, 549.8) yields 302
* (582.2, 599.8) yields 355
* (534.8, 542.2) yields 305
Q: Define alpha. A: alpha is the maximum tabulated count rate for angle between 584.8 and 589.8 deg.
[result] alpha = 354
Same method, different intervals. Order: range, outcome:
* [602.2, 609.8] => 331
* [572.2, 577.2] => 337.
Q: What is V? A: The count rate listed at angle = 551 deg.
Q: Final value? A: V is 334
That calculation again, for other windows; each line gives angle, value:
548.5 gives 300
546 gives 302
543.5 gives 296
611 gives 313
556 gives 315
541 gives 293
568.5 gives 346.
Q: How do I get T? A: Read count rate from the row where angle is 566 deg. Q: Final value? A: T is 336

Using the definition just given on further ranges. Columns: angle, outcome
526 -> 302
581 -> 343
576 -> 337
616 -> 327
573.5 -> 336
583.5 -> 355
